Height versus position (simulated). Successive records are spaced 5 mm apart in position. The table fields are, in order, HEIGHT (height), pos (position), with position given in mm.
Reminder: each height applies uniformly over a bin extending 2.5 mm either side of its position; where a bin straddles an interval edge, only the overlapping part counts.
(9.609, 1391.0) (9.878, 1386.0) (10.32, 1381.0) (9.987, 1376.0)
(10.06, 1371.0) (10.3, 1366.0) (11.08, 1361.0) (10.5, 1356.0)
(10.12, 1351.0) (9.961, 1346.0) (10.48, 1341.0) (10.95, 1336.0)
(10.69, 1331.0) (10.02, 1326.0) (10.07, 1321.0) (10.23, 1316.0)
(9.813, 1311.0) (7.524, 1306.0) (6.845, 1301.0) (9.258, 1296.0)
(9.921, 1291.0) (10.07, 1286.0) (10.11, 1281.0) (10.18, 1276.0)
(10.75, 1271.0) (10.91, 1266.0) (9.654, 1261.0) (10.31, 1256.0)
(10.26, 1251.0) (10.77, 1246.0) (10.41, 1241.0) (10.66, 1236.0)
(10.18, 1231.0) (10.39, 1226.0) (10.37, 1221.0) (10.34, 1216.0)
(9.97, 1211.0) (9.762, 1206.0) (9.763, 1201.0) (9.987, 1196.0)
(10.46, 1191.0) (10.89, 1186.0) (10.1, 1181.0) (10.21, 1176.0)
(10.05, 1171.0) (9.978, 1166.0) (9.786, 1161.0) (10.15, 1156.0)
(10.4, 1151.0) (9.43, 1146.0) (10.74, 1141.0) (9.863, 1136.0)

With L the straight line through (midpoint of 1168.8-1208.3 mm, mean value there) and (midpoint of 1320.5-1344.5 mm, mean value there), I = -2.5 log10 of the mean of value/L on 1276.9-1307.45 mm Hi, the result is 0.15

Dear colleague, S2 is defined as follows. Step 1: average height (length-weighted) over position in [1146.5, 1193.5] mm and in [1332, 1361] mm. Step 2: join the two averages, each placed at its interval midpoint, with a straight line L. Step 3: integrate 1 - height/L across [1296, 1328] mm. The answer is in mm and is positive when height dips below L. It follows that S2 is 4.1 mm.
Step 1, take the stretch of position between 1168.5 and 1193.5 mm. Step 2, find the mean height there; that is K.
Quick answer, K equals 10.3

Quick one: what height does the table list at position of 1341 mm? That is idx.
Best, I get 10.48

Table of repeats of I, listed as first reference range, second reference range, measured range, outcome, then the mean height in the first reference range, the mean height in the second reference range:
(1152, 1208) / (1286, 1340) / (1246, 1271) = -0.062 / 10.1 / 9.58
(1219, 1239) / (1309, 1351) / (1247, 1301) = 0.036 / 10.4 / 10.3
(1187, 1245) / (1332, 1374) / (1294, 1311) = 0.265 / 10.2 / 10.4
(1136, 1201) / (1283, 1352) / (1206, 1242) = -0.032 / 10.2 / 9.7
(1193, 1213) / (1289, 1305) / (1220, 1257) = -0.116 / 9.88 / 8.53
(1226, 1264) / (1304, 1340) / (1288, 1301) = 0.115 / 10.3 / 9.96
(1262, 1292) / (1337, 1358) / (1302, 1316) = 0.178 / 10.3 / 10.3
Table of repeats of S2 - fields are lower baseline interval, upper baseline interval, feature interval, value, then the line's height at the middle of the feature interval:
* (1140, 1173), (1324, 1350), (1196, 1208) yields 0.4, 10.1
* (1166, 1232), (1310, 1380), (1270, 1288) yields 0.0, 10.3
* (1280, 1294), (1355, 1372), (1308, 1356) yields 0.3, 10.3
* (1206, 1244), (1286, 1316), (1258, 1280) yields -2.0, 9.5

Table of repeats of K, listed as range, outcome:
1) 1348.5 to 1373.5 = 10.4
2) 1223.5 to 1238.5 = 10.4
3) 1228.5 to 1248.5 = 10.5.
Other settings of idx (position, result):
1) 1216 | 10.34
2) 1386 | 9.878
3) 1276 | 10.18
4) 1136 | 9.863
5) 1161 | 9.786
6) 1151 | 10.4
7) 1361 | 11.08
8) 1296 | 9.258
